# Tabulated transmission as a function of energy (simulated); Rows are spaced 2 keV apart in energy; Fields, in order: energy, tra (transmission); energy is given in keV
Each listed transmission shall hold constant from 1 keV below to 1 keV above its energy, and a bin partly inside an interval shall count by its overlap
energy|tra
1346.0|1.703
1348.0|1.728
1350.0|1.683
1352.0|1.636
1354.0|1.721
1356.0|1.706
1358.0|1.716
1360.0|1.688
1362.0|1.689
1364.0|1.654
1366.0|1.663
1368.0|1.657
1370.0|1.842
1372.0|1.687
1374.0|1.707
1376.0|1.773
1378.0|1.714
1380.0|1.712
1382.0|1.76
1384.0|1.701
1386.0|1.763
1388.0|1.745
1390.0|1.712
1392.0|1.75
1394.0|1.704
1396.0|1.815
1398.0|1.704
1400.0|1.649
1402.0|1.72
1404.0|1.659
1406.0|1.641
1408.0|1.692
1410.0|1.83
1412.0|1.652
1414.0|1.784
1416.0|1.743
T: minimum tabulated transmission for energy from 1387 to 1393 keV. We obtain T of 1.712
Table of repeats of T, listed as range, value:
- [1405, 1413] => 1.641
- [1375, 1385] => 1.701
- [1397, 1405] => 1.649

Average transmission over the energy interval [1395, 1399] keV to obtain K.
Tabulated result 1.76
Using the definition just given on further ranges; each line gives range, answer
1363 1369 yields 1.66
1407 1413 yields 1.72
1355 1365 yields 1.69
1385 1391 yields 1.74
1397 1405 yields 1.68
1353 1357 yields 1.71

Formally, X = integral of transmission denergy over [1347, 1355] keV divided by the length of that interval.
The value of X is 1.69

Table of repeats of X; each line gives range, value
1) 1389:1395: 1.72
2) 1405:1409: 1.67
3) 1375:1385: 1.73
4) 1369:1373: 1.76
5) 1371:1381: 1.72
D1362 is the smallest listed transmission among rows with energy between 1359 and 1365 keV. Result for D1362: 1.654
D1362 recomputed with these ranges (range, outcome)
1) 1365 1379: 1.657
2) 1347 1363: 1.636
